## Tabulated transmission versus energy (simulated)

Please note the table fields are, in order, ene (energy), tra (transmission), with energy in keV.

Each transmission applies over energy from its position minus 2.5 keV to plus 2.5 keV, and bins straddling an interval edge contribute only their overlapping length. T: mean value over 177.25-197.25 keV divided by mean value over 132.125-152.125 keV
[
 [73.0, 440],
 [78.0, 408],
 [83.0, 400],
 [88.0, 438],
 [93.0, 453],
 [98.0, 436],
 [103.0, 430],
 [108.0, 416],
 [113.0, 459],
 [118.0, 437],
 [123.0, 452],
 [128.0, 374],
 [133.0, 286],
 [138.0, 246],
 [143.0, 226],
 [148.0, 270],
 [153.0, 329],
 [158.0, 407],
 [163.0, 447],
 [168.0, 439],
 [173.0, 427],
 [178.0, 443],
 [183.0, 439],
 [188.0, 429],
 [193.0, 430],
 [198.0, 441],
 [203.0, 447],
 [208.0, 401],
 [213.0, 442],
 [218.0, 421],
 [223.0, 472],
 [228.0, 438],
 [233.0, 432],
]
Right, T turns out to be 1.67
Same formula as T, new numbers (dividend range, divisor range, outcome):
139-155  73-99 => 0.63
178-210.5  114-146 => 1.27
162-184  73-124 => 1.01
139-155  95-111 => 0.63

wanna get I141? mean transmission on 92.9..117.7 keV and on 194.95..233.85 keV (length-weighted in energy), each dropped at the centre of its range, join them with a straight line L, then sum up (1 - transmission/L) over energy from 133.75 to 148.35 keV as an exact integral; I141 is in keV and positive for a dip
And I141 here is 6.3 keV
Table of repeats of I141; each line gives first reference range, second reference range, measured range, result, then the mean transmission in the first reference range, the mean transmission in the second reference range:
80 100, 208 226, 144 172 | 4.0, 431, 439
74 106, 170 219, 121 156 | 9.7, 428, 432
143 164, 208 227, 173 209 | -3.3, 341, 439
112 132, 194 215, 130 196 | 8.4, 418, 432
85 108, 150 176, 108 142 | 4.2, 436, 408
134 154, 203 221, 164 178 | -4.6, 265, 426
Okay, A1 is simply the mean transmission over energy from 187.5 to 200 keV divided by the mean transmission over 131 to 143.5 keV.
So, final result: 1.70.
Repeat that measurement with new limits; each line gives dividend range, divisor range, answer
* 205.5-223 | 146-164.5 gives 1.19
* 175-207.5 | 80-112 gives 1.01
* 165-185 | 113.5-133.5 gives 1.08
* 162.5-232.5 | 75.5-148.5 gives 1.13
